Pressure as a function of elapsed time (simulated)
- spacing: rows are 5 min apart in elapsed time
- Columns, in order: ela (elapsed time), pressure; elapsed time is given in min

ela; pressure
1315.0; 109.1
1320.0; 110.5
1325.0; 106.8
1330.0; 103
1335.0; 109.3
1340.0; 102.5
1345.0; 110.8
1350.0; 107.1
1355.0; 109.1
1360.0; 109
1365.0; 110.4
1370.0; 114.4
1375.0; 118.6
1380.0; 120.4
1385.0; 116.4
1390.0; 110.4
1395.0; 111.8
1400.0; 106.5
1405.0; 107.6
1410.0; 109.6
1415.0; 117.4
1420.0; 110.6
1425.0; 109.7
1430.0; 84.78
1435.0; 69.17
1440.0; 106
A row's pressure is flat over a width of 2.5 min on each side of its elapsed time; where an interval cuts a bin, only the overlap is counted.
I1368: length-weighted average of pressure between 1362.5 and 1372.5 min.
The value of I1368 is 112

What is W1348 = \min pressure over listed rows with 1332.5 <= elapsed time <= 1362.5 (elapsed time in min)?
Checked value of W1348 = 102.5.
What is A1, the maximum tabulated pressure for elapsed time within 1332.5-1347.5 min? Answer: 110.8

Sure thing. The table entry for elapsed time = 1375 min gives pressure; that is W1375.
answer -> 118.6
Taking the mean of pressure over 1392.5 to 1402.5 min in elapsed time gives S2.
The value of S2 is 109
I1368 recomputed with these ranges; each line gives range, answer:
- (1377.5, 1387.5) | 118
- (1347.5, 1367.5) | 109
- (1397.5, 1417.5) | 110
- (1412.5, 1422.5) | 114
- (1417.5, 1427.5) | 110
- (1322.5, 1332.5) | 105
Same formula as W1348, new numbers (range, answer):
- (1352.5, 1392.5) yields 109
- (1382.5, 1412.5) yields 106.5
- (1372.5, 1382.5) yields 118.6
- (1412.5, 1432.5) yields 84.78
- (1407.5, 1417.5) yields 109.6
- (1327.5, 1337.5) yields 103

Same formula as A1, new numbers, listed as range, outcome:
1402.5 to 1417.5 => 117.4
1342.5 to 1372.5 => 114.4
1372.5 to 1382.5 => 120.4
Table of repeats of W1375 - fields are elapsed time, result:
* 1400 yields 106.5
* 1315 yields 109.1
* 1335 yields 109.3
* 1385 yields 116.4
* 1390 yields 110.4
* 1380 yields 120.4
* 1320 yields 110.5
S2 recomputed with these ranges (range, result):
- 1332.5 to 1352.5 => 107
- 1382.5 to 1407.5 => 111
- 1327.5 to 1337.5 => 106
